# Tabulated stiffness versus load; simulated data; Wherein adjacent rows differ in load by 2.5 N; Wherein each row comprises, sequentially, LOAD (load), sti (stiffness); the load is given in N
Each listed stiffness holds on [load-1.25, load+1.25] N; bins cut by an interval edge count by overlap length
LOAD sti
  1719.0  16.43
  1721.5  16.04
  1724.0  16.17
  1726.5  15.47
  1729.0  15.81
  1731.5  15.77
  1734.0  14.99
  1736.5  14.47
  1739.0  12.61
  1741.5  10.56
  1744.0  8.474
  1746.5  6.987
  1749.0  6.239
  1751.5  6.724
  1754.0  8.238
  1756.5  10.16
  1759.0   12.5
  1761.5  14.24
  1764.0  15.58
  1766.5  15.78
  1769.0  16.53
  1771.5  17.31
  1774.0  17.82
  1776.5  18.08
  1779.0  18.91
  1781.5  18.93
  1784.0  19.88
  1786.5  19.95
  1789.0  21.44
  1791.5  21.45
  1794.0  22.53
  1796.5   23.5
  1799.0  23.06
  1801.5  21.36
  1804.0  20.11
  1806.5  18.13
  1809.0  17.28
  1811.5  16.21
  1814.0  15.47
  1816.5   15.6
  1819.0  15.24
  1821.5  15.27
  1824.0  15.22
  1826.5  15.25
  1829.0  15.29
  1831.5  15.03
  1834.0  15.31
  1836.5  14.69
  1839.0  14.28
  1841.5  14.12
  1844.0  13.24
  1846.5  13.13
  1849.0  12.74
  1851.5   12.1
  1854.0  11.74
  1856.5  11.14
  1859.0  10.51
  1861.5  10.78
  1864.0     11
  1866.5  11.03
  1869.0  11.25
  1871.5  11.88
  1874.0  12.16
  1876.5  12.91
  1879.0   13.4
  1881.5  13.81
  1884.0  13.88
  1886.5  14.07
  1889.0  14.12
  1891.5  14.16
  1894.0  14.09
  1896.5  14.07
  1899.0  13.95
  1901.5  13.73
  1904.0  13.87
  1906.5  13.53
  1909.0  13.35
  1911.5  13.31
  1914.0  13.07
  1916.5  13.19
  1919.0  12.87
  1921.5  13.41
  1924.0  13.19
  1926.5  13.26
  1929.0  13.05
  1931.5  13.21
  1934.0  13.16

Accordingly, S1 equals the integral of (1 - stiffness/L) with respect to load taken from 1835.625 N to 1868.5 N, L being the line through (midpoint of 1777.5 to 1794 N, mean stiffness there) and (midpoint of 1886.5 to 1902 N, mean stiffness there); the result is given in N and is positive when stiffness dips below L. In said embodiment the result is 8.4 N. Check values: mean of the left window 20.2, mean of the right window 14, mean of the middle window 12.3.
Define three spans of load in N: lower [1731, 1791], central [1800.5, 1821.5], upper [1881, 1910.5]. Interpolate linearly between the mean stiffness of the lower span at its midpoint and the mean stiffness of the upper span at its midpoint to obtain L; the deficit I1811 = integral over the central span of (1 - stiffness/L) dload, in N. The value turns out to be -4.6 N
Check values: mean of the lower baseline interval 14.3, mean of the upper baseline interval 13.9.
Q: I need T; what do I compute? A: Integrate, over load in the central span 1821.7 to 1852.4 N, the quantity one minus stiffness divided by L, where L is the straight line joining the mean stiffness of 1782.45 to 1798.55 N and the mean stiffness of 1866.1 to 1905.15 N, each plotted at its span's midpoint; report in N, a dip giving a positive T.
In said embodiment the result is 5.7 N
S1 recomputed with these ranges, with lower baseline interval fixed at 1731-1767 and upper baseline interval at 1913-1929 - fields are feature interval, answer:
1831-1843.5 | -2.3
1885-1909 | -1.9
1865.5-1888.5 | -0.1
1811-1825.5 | -4.0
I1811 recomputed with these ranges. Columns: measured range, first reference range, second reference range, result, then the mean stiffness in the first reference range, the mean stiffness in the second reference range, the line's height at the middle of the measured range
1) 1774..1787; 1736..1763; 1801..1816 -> -4.5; 10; 17.8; 14.1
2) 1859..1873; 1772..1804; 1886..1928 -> 4.2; 20.5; 13.6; 16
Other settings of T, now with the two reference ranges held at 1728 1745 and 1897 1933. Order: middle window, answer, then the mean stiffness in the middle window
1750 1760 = 3.04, 9.25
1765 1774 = -2.30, 16.7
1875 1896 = -0.69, 13.8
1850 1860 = 1.43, 11.4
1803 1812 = -3.18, 18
